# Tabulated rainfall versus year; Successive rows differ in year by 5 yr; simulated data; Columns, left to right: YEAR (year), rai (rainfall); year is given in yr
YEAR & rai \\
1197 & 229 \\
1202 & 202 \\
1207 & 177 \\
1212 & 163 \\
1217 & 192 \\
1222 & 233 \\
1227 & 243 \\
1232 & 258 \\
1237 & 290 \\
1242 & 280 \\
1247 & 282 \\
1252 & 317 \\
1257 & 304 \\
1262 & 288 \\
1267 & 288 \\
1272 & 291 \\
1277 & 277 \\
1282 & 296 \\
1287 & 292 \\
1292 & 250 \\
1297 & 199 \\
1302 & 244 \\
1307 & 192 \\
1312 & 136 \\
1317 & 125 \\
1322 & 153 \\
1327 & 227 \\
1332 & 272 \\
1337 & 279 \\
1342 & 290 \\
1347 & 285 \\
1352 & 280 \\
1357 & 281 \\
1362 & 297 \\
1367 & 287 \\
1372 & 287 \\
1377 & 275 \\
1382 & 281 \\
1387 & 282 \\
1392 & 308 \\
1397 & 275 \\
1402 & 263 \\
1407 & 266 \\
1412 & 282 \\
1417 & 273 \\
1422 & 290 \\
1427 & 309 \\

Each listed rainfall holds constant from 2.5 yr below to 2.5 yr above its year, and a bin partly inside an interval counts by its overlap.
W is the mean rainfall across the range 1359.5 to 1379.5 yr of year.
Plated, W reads 286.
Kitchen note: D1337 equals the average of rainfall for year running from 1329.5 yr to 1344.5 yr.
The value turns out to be 280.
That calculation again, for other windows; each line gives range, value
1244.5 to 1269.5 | 296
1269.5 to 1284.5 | 288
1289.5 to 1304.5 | 231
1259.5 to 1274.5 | 289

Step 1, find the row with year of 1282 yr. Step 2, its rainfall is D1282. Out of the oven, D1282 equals 296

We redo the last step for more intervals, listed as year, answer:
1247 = 282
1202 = 202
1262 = 288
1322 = 153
